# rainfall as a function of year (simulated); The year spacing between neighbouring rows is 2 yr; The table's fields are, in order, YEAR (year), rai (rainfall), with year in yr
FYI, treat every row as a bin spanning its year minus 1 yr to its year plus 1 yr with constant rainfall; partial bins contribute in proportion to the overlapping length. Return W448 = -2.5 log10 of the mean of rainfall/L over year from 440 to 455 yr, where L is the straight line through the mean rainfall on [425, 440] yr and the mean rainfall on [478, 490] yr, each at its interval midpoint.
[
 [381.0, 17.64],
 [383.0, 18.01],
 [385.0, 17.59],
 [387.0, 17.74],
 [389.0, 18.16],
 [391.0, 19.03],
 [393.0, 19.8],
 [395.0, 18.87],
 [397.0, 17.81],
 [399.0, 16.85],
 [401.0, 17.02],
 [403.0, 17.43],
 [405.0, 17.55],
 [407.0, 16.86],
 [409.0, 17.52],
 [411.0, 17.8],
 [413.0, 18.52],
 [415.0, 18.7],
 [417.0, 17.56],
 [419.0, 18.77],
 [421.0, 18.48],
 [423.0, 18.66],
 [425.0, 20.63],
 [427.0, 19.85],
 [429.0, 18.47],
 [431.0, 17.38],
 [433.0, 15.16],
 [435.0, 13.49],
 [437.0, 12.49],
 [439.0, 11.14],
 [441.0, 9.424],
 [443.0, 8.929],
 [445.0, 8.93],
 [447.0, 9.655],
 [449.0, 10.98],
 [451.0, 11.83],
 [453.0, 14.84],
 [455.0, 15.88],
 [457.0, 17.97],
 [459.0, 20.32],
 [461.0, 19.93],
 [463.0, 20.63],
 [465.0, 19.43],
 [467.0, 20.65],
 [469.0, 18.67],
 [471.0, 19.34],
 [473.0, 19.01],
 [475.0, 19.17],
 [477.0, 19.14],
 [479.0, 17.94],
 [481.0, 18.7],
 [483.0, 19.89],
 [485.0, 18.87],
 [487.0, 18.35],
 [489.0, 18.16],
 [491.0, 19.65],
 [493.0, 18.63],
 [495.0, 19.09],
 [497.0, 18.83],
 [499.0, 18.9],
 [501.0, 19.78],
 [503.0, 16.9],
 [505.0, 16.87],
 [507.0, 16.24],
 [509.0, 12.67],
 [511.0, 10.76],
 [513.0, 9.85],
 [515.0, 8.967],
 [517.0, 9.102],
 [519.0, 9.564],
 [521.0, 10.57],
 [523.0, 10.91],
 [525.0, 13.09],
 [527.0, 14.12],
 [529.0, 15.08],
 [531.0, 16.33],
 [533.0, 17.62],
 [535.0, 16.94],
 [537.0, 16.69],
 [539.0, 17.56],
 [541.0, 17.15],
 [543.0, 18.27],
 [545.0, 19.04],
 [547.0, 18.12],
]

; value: 0.45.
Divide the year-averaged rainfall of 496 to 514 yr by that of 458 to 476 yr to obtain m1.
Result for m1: 0.8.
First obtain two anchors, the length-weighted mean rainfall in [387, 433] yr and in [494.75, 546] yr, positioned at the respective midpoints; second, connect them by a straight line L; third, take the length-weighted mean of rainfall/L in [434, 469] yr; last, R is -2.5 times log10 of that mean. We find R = 0.157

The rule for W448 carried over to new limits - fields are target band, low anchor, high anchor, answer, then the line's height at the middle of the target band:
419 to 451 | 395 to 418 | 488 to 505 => 0.25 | 18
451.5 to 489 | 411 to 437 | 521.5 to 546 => -0.10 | 17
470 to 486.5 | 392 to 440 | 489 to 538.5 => -0.20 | 15.8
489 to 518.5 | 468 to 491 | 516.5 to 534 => 0.04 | 15.8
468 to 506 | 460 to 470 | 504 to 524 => -0.17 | 16.1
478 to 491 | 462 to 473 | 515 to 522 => -0.15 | 16.3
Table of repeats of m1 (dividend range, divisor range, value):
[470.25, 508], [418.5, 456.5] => 1.29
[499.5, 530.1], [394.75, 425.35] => 0.73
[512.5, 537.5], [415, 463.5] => 0.84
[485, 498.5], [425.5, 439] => 1.18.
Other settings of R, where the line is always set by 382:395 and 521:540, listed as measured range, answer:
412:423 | -0.041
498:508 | -0.128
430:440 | 0.238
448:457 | 0.214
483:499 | -0.177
